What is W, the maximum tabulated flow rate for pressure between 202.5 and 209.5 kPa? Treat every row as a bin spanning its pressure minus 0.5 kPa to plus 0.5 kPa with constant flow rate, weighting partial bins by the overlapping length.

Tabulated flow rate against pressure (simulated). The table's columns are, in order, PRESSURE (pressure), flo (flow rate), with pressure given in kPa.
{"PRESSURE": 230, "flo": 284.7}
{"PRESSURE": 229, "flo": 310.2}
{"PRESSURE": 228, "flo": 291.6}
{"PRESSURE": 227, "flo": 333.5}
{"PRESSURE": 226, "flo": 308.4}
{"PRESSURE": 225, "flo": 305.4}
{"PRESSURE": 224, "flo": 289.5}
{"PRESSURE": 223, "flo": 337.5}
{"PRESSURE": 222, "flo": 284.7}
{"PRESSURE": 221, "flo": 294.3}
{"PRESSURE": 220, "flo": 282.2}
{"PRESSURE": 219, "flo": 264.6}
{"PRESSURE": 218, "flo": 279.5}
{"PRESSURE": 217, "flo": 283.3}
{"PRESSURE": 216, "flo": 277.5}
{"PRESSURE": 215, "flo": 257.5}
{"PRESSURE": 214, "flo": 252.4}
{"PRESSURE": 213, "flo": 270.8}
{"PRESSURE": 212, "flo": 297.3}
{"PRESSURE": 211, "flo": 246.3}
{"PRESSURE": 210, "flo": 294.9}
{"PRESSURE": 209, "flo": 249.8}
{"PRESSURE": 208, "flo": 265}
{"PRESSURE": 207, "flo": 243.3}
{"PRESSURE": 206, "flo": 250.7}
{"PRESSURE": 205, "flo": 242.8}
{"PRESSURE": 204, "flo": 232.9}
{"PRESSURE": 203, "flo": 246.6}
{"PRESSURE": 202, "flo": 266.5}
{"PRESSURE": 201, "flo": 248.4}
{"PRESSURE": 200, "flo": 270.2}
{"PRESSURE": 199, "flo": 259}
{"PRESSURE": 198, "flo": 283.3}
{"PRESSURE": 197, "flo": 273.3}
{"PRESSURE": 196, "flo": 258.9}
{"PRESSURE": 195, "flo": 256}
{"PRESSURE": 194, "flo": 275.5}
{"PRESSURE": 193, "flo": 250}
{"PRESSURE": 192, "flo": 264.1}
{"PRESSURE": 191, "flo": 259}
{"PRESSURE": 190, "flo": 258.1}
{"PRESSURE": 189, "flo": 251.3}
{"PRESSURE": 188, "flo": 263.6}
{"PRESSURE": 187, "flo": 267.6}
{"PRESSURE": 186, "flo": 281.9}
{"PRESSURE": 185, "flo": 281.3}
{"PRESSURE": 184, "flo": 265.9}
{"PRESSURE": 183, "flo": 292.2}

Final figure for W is 265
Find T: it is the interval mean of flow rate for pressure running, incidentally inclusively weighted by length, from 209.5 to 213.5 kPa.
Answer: 277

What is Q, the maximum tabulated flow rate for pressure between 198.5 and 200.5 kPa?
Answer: 270.2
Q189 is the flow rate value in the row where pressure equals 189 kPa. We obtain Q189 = 251.3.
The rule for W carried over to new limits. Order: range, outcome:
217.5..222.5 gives 294.3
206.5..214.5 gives 297.3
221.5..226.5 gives 337.5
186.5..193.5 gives 267.6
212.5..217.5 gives 283.3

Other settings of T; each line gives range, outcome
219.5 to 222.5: 287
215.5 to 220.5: 277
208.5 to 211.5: 264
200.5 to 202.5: 257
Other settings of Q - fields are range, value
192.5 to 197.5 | 275.5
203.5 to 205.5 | 242.8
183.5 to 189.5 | 281.9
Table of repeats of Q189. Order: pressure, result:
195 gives 256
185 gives 281.3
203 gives 246.6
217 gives 283.3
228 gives 291.6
